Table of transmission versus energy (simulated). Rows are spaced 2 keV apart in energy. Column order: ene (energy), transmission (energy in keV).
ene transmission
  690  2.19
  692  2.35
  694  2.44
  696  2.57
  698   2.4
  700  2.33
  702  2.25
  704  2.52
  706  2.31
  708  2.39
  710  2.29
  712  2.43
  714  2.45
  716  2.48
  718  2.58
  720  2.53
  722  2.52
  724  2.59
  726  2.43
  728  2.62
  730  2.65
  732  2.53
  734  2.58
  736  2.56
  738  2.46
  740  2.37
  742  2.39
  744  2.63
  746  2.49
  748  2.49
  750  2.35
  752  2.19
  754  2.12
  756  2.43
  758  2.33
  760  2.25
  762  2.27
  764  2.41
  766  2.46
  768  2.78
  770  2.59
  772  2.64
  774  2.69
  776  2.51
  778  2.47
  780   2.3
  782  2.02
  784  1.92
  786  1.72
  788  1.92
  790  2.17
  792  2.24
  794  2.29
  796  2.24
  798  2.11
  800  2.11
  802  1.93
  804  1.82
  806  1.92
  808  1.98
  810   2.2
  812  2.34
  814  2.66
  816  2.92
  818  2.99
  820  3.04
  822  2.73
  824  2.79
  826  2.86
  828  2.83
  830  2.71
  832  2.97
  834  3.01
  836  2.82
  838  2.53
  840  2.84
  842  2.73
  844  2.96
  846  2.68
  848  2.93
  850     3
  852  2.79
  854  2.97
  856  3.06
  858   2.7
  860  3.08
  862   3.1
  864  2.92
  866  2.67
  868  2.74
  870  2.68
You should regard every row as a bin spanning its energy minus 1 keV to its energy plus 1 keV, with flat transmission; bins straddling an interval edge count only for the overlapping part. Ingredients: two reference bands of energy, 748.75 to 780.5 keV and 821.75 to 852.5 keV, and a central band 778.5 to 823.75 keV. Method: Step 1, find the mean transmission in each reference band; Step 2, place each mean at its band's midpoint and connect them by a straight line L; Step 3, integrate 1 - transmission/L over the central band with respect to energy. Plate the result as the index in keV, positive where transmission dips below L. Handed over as 6.35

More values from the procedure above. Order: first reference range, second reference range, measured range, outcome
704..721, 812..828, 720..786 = 3.81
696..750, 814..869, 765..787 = 2.25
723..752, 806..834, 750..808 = 7.72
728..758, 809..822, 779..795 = 3.24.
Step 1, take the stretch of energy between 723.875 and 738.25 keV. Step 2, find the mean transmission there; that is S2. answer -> 2.56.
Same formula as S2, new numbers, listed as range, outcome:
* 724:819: 2.35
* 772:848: 2.47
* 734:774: 2.44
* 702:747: 2.49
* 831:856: 2.86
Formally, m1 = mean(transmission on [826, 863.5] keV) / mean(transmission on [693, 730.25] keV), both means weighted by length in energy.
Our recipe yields 1.2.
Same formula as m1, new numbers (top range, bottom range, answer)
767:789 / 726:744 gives 0.92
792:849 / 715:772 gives 1.04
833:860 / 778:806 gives 1.38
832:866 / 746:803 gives 1.26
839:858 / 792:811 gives 1.38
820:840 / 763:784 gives 1.15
